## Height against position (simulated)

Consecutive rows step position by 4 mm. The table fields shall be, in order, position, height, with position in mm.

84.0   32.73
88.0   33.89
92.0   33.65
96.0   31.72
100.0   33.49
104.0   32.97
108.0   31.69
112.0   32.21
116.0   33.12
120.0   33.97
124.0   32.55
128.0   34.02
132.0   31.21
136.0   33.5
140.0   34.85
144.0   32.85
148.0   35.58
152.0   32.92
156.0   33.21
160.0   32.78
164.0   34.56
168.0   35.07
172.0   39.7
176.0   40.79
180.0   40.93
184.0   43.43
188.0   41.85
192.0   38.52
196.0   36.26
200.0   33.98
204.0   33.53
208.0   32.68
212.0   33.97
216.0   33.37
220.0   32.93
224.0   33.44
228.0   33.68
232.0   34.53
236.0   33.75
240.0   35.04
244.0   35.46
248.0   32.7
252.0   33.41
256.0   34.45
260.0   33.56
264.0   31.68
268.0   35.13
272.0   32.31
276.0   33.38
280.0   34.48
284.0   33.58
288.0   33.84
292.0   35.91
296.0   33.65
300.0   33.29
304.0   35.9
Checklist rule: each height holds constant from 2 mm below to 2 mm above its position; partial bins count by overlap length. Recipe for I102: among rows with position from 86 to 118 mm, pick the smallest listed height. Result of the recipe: 31.69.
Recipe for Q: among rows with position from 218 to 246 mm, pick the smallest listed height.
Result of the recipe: 32.93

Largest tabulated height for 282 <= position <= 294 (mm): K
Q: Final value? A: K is 35.91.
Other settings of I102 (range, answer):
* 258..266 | 31.68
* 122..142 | 31.21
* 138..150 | 32.85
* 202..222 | 32.68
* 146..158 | 32.92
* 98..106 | 32.97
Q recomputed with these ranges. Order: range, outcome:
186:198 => 36.26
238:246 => 35.04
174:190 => 40.79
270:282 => 32.31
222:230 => 33.44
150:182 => 32.78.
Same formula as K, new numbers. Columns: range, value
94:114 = 33.49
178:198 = 43.43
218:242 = 35.04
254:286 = 35.13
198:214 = 33.98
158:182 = 40.93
